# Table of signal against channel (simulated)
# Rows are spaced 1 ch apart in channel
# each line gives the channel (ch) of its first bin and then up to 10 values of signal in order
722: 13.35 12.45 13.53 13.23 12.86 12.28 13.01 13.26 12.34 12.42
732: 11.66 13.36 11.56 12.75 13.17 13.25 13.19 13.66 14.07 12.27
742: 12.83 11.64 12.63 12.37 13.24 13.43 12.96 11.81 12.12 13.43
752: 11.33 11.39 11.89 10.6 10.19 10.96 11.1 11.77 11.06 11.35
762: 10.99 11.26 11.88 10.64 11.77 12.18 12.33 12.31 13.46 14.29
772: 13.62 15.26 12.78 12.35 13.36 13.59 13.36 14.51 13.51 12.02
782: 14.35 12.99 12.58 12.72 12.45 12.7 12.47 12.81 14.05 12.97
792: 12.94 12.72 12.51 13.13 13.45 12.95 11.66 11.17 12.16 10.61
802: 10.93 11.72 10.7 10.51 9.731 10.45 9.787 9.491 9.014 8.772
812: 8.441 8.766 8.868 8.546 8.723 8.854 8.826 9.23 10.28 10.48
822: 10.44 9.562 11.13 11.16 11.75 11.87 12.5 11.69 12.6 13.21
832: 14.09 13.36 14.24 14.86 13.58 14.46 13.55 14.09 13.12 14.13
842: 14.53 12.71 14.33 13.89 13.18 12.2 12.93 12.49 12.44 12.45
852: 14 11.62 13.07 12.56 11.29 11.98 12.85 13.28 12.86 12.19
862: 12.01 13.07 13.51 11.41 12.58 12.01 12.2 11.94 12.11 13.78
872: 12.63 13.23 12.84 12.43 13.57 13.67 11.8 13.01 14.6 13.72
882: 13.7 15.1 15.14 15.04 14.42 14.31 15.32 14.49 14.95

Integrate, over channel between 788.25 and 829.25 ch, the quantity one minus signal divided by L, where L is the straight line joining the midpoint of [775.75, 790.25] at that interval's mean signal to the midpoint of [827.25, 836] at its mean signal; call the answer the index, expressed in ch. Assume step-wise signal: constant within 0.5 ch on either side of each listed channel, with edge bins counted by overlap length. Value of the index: 7.3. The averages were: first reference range 13.1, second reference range 13.3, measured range 10.9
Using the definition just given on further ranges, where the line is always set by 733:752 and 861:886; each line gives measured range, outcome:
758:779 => 0.58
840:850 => -0.20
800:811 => 2.24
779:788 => -0.06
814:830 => 3.24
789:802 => 0.45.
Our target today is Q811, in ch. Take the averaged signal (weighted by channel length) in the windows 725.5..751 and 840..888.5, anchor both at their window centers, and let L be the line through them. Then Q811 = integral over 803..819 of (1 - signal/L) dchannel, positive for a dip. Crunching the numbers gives 4.4 ch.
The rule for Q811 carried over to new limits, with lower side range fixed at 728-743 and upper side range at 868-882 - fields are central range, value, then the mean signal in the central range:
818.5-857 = 1.08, 12.6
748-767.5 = 2.04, 11.5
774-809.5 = 1.70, 12.3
